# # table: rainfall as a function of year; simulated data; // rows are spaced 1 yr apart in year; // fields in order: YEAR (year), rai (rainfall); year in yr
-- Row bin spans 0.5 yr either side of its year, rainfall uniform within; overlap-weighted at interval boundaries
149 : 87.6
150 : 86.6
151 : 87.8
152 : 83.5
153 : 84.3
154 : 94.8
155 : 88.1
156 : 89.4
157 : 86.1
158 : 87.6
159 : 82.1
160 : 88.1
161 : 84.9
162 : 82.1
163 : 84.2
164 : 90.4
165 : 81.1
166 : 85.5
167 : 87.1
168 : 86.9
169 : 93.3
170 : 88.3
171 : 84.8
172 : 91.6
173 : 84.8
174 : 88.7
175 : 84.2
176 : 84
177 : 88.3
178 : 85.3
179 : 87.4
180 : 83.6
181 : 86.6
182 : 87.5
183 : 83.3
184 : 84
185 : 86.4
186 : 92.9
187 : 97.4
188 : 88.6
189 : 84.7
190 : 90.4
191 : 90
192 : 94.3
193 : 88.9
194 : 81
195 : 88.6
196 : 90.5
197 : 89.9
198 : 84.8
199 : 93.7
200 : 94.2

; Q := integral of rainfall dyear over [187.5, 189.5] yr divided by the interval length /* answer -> 86.7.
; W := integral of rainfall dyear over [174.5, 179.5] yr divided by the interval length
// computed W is 85.8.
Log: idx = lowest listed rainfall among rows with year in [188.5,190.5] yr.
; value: 84.7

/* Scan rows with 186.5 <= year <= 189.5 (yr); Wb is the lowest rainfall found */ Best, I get 84.7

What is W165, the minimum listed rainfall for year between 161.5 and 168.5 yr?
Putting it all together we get 81.1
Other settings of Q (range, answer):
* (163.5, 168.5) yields 86.2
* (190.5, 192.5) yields 92.2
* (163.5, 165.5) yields 85.8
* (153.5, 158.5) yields 89.2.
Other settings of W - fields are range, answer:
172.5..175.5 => 85.9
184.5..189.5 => 90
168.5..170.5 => 90.8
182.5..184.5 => 83.7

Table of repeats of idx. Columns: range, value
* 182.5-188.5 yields 83.3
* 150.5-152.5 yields 83.5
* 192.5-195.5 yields 81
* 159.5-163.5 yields 82.1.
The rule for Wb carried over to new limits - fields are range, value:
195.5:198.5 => 84.8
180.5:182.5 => 86.6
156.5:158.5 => 86.1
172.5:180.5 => 83.6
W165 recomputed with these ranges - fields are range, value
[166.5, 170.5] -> 86.9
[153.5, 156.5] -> 88.1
